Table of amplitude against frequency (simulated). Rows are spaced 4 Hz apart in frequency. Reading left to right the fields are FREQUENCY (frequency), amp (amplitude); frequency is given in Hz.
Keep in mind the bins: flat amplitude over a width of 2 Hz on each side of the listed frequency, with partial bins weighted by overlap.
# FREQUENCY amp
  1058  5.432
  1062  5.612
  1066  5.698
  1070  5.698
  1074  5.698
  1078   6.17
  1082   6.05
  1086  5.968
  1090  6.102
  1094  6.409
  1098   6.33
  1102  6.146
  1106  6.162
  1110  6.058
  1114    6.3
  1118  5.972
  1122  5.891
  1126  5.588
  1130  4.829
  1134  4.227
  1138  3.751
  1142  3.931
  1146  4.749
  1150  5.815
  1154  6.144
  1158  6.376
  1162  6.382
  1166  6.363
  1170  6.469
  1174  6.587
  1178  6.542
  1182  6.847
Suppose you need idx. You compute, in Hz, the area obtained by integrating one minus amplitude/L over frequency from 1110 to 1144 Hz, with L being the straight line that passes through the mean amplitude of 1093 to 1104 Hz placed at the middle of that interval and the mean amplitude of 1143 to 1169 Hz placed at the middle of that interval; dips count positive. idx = 5.5 Hz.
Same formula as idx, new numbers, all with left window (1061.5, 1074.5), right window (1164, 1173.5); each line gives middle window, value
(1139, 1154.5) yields 3.2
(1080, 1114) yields -1.5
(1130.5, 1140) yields 3.2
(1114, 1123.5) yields 0.1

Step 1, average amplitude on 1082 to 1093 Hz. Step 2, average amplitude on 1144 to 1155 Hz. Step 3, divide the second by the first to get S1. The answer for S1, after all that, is 0.9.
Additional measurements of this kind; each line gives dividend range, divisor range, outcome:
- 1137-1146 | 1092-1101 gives 0.64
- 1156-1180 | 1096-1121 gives 1.05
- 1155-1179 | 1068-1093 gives 1.08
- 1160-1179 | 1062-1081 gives 1.11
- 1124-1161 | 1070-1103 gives 0.84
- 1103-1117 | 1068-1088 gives 1.04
